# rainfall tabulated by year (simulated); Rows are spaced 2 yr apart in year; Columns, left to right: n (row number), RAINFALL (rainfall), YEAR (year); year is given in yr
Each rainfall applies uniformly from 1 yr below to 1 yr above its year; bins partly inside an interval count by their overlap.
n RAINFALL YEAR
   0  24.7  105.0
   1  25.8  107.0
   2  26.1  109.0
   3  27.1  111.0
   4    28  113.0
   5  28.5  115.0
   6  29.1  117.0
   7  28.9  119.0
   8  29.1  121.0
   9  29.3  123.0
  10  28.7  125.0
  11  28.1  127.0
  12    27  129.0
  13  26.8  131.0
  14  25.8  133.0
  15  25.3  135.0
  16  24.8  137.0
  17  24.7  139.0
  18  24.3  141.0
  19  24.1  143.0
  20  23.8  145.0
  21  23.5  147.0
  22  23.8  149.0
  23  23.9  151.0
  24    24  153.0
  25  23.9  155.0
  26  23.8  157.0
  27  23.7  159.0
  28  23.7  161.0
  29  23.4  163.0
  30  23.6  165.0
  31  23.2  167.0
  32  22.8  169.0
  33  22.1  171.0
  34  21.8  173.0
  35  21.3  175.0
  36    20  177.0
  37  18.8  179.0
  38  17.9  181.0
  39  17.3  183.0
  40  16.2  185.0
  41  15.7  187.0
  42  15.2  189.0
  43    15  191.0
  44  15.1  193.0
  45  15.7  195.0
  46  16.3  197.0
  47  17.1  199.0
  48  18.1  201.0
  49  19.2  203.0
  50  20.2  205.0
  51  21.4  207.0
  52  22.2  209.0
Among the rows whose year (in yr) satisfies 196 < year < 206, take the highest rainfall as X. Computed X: 20.2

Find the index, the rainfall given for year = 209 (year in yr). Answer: 22.2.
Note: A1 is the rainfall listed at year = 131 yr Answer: 26.8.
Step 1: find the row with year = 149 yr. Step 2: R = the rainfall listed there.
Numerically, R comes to 23.8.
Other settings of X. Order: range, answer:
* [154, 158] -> 23.9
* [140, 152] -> 24.3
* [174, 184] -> 21.3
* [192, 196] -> 15.7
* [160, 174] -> 23.7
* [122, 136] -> 29.3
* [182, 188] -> 17.3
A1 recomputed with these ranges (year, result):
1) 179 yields 18.8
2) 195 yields 15.7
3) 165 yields 23.6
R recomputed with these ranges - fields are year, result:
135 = 25.3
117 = 29.1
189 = 15.2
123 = 29.3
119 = 28.9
